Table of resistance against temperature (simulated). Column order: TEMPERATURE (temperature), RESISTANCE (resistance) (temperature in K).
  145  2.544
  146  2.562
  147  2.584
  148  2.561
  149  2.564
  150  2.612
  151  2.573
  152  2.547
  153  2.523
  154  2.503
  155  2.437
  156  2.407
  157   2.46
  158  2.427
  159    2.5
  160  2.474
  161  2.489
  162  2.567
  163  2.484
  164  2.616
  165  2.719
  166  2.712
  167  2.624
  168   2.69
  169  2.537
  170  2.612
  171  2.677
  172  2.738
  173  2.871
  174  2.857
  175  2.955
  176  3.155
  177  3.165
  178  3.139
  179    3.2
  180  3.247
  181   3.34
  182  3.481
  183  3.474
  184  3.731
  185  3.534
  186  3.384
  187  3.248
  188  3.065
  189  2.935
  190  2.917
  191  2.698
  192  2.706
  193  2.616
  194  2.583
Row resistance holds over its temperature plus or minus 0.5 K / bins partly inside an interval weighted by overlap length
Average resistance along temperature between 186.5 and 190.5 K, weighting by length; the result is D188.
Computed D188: 3.04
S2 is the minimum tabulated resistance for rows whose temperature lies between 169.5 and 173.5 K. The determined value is 2.612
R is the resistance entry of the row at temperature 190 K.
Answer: 2.917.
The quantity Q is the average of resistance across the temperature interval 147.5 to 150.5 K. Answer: 2.58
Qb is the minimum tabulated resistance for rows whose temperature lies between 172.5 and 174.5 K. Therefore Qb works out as 2.857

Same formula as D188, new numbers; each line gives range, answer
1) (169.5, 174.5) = 2.75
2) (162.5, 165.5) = 2.61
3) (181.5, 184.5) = 3.56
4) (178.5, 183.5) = 3.35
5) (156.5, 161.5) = 2.47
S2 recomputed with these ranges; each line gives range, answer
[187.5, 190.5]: 2.917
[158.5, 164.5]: 2.474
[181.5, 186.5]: 3.384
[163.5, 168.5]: 2.616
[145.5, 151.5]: 2.561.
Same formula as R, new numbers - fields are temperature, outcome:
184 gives 3.731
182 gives 3.481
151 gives 2.573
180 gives 3.247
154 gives 2.503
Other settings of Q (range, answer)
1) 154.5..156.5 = 2.42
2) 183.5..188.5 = 3.39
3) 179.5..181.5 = 3.29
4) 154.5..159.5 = 2.45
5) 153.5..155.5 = 2.47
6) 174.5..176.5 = 3.05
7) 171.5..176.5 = 2.92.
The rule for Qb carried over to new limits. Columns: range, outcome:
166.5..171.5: 2.537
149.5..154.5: 2.503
